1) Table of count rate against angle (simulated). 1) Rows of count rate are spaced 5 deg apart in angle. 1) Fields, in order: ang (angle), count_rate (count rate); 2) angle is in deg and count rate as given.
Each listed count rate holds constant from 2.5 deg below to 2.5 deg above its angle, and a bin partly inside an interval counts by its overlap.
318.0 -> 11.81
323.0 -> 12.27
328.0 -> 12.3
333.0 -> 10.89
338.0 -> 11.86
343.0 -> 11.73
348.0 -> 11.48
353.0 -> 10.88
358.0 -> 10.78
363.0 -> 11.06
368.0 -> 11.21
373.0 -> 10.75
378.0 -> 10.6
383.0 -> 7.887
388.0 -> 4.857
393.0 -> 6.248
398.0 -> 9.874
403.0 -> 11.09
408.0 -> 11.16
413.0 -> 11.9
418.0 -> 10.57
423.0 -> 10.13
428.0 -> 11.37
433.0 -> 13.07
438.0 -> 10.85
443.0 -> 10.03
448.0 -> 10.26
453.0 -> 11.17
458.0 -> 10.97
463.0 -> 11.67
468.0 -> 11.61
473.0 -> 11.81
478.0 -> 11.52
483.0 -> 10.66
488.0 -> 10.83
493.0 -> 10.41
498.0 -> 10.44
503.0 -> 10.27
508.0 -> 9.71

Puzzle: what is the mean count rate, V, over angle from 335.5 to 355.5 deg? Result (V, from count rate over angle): 11.5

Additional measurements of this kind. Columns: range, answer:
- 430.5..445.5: 11.3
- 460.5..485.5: 11.5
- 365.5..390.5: 9.06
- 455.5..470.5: 11.4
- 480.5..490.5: 10.7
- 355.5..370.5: 11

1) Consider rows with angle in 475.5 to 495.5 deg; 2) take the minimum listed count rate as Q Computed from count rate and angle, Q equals 10.41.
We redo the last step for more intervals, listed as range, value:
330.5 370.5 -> 10.78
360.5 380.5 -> 10.6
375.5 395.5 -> 4.857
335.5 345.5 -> 11.73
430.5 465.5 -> 10.03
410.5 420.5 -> 10.57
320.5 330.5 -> 12.27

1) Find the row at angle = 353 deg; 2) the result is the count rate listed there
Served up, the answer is 10.88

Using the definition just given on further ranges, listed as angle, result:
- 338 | 11.86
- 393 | 6.248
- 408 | 11.16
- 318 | 11.81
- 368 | 11.21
